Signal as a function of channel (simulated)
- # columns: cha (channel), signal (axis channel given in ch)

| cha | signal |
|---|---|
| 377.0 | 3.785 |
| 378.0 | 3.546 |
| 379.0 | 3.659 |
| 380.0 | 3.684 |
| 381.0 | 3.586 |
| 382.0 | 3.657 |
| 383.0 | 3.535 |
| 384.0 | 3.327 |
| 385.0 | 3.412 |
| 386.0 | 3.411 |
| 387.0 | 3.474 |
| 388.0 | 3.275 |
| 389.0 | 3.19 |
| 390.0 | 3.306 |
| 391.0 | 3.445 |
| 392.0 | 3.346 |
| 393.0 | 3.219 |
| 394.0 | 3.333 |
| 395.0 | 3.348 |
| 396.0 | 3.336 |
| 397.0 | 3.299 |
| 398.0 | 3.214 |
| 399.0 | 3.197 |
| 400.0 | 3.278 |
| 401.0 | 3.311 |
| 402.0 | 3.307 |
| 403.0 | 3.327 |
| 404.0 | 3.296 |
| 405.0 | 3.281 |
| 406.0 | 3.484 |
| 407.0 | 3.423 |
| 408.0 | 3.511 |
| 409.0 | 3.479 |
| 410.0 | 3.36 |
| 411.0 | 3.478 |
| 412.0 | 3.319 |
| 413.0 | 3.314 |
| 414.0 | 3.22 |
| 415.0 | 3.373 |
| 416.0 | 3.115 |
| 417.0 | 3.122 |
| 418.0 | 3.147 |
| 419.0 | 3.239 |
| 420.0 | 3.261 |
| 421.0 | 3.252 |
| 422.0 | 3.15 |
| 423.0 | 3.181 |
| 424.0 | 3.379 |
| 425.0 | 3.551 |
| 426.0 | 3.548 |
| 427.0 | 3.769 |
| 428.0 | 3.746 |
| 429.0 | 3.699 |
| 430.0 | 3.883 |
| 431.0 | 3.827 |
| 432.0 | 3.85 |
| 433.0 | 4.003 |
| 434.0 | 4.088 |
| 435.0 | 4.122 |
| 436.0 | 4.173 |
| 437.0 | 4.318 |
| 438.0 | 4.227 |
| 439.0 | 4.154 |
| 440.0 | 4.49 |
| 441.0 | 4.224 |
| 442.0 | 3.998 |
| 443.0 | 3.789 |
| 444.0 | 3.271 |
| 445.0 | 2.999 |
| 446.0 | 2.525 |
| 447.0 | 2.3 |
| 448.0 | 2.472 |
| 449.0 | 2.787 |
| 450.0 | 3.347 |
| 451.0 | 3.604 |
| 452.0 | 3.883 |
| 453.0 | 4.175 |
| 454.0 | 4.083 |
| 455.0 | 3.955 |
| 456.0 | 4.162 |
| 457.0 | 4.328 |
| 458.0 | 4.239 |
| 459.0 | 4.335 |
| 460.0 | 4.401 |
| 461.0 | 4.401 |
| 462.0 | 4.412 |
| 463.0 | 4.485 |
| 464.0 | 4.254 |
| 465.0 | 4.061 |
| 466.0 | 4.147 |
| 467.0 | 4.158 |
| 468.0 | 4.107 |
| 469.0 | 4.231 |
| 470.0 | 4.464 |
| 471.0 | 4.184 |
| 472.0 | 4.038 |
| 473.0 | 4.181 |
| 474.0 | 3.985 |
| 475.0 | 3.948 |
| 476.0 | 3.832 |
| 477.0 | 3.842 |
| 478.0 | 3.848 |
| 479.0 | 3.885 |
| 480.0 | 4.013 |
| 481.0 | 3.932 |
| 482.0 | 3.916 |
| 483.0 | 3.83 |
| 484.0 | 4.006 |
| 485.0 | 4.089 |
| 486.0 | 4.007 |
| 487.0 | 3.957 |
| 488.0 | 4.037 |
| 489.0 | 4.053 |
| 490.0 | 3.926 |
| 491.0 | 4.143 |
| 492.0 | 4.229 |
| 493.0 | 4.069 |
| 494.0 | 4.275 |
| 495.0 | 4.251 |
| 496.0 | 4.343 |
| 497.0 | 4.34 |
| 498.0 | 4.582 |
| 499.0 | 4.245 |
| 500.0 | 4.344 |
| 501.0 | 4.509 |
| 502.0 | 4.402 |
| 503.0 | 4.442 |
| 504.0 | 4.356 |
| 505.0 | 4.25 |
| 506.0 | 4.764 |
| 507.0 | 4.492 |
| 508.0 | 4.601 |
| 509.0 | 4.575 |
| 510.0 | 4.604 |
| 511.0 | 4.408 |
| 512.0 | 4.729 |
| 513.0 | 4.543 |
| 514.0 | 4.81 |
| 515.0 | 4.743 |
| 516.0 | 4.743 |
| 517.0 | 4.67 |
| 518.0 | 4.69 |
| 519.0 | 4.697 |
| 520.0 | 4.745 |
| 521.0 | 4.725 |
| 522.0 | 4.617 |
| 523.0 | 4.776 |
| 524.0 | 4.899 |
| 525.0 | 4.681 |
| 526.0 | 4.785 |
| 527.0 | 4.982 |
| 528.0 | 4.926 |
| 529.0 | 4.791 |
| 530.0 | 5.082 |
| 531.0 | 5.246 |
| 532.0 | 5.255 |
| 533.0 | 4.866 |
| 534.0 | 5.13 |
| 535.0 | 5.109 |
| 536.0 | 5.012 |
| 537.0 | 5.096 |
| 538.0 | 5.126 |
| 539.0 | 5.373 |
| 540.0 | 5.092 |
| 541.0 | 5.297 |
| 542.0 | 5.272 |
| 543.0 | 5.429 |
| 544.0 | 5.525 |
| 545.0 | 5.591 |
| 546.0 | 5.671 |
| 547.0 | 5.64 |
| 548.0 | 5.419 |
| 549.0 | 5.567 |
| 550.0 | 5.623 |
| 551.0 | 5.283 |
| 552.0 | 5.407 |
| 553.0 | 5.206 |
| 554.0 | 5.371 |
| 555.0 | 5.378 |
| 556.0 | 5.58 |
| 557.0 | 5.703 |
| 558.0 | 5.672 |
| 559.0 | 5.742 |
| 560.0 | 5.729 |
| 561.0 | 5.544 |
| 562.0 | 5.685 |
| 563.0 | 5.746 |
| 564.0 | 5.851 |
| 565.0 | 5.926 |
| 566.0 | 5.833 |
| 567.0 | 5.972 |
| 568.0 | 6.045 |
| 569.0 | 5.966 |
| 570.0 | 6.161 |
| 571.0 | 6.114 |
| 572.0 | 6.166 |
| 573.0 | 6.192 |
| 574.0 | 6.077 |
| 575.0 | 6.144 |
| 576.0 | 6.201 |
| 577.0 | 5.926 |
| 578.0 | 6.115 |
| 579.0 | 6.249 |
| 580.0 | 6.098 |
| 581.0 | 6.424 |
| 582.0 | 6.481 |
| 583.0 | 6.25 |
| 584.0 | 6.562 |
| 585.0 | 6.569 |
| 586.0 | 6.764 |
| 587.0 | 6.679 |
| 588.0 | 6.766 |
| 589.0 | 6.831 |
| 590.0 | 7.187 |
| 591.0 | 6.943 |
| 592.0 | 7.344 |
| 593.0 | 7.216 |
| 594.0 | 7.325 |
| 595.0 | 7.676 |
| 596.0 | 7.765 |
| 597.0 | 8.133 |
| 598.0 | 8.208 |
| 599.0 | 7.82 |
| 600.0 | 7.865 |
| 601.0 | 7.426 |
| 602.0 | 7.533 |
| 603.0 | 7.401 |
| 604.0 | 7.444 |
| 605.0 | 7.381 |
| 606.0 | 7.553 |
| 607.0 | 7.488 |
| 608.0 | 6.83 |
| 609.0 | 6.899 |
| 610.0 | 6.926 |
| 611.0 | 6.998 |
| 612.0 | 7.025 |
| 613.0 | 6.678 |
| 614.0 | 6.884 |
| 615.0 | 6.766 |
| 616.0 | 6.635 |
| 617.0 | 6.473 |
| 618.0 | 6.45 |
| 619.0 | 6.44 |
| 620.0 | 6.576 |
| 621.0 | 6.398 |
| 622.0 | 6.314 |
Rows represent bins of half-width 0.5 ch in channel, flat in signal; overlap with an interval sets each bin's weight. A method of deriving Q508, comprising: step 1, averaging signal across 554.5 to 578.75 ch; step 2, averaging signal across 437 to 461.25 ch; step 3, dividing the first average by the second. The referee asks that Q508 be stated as 1.57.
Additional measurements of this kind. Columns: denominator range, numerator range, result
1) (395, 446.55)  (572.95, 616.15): 1.97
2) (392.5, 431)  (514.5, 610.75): 1.78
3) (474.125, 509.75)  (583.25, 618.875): 1.71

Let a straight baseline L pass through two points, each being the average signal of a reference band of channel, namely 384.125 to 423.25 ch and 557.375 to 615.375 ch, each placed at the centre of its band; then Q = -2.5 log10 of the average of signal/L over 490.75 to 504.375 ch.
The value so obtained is 0.17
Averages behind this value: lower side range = 3.31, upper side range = 6.67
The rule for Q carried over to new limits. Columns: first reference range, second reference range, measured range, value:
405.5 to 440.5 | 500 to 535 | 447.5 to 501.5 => 0.040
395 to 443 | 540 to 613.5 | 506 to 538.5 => 0.126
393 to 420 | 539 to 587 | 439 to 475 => 0.061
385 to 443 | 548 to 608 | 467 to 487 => 0.157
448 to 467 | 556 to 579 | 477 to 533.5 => 0.094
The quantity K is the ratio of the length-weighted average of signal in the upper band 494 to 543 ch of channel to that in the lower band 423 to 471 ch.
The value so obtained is 1.2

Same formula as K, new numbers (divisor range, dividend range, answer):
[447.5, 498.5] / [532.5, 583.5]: 1.41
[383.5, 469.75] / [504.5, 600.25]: 1.58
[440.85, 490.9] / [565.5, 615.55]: 1.75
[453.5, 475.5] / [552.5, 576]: 1.38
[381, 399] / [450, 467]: 1.24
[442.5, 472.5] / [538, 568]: 1.44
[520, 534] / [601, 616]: 1.45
